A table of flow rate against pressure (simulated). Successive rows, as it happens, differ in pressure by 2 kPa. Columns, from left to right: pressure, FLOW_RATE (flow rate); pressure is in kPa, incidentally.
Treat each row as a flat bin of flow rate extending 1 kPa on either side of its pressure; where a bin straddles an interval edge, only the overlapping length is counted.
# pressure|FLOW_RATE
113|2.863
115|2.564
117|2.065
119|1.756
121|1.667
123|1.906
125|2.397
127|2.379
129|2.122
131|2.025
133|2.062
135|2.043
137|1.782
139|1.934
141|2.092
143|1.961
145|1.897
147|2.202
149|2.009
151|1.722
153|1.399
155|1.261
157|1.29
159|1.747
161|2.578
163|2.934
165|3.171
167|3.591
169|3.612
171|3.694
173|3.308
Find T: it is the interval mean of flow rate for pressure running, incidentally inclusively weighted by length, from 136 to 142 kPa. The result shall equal 1.94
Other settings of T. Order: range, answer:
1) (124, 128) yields 2.39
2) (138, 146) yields 1.97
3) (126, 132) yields 2.18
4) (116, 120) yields 1.91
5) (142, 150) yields 2.02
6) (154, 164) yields 1.96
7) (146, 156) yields 1.72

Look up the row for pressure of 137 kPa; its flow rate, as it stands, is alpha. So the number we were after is 1.782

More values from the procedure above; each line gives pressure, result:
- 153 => 1.399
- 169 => 3.612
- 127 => 2.379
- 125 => 2.397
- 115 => 2.564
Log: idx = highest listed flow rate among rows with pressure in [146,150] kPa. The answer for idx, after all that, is 2.202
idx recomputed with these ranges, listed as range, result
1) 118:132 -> 2.397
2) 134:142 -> 2.092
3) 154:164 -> 2.934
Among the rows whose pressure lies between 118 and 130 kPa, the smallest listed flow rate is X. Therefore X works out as 1.667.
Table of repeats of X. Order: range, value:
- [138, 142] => 1.934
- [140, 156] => 1.261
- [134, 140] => 1.782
